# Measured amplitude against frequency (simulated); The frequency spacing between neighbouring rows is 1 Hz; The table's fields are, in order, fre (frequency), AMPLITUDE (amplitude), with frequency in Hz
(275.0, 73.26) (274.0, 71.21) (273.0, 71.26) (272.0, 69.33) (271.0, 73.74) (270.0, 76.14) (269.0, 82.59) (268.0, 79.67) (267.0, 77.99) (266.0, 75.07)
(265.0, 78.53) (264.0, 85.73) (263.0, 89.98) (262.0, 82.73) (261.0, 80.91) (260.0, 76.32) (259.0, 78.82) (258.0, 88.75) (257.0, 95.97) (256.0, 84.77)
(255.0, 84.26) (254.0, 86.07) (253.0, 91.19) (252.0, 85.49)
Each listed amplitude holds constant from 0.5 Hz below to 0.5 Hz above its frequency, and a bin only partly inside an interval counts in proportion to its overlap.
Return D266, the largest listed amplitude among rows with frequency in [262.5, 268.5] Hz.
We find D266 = 89.98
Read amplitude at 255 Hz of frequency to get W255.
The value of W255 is 84.26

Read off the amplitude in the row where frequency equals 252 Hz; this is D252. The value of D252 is 85.49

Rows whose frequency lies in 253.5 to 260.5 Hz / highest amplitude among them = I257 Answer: 95.97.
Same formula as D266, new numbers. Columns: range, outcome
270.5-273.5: 73.74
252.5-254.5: 91.19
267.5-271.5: 82.59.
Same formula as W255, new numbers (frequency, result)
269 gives 82.59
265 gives 78.53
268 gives 79.67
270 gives 76.14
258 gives 88.75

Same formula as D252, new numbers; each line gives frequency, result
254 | 86.07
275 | 73.26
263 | 89.98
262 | 82.73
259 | 78.82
